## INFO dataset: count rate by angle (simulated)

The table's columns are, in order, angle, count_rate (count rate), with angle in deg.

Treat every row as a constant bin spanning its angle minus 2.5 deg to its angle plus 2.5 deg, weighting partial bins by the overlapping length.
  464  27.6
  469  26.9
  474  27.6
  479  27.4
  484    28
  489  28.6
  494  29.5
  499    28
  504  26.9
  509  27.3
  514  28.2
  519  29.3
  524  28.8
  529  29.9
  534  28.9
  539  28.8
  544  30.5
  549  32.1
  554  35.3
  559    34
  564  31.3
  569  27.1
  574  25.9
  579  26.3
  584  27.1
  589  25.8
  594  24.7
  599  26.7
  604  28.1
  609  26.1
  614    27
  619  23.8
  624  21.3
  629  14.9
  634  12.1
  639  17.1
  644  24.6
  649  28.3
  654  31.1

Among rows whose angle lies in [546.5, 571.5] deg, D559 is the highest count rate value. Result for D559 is 35.3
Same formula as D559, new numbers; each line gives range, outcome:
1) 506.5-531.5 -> 29.9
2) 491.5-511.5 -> 29.5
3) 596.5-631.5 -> 28.1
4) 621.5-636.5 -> 21.3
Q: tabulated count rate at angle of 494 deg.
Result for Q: 29.5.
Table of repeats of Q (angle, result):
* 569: 27.1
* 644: 24.6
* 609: 26.1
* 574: 25.9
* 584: 27.1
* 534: 28.9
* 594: 24.7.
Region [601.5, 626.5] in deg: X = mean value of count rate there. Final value 25.3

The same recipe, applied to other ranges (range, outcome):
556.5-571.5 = 30.8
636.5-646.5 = 20.9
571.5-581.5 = 26.1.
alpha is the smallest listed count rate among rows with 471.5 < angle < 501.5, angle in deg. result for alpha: 27.4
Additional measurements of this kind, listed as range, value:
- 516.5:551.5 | 28.8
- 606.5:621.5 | 23.8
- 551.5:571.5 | 27.1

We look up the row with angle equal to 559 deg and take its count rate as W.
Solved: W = 34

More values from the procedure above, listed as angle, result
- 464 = 27.6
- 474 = 27.6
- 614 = 27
